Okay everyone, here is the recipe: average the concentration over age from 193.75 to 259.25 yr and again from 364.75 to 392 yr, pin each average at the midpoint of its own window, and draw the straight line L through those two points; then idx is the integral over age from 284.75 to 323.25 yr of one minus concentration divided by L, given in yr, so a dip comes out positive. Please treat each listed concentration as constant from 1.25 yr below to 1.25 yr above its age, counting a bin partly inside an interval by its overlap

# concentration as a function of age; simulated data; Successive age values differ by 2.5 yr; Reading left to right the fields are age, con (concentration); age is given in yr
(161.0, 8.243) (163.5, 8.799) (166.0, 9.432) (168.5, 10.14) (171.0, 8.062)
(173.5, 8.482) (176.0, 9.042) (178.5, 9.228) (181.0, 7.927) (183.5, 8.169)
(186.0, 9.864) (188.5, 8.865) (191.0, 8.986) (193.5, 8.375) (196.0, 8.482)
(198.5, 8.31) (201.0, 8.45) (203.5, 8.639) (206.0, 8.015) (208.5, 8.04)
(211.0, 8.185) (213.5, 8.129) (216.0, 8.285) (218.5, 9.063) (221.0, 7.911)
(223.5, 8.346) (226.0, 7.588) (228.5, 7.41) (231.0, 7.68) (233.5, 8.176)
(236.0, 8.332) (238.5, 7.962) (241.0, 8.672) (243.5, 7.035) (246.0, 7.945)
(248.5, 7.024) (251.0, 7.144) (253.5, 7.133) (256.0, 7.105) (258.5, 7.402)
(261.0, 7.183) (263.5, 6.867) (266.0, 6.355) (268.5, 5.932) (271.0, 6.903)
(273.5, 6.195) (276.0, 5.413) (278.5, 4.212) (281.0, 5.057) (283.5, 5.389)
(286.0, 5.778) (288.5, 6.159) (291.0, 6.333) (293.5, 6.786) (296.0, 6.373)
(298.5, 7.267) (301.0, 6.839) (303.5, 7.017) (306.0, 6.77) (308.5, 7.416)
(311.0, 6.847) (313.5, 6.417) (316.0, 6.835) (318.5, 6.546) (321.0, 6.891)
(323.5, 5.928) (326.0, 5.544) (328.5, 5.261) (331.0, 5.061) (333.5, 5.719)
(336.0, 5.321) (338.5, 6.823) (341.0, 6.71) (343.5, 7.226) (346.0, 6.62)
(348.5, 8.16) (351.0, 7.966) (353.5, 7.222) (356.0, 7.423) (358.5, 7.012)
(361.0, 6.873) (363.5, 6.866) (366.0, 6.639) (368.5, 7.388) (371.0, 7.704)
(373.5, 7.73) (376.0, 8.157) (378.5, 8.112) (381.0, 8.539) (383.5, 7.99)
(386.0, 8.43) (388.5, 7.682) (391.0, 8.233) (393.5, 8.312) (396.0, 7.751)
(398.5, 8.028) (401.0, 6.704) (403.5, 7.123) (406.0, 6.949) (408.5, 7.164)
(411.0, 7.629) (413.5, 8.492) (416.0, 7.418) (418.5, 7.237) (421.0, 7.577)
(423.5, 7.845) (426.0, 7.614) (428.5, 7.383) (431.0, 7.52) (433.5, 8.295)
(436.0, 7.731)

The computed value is 6.1 yr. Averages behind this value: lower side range 7.95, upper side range 7.87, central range 6.67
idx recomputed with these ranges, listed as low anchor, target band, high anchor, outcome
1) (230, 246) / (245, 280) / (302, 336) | 4.1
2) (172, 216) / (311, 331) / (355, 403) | 4.4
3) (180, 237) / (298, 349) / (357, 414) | 8.8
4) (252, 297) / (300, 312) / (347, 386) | -0.5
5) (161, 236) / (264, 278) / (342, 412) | 3.5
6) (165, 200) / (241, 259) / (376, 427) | 2.4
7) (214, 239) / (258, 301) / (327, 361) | 7.1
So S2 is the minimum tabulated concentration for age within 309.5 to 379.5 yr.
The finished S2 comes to 5.061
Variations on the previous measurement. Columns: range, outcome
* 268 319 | 4.212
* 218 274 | 5.932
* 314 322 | 6.546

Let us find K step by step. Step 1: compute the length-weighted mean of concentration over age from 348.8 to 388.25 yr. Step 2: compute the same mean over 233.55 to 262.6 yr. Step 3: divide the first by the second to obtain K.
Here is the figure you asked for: 1.01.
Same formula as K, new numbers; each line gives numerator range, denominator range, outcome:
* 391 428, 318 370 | 1.14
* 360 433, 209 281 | 1.04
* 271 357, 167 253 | 0.77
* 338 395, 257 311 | 1.19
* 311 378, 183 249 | 0.82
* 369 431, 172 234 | 0.92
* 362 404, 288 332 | 1.19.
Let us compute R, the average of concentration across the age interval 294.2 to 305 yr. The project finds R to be 6.87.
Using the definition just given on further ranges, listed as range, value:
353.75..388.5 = 7.6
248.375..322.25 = 6.51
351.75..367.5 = 7.04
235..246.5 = 7.98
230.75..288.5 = 6.79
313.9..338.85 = 5.98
